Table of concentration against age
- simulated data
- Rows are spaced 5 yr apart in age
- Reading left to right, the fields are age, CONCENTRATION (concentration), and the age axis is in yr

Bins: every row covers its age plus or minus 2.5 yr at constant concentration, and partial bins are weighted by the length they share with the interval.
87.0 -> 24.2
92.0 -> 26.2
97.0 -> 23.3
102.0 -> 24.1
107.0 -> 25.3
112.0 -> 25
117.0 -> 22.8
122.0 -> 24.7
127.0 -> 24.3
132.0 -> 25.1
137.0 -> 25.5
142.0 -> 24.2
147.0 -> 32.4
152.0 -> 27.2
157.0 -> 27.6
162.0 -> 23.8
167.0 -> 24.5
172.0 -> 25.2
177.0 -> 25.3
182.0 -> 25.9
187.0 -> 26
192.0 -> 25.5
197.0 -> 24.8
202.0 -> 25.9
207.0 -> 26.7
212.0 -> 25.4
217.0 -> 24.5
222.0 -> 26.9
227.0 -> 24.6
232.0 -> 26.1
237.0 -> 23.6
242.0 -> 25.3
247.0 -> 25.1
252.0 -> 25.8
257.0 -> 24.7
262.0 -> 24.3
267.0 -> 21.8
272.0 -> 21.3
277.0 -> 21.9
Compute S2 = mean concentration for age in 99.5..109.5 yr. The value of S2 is 24.7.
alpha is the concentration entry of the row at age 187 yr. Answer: 26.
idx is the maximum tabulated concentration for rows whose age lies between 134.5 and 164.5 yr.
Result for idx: 32.4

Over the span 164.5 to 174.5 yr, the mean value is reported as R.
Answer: 24.9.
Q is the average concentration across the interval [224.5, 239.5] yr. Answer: 24.8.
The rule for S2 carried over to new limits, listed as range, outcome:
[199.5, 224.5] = 25.9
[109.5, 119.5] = 23.9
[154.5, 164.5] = 25.7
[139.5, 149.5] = 28.3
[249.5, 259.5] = 25.2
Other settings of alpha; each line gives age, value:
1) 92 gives 26.2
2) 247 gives 25.1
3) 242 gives 25.3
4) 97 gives 23.3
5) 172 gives 25.2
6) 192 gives 25.5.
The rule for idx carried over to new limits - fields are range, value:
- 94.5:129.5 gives 25.3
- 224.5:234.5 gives 26.1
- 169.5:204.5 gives 26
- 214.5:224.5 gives 26.9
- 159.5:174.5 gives 25.2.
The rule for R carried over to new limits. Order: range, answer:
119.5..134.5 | 24.7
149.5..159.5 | 27.4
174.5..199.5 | 25.5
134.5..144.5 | 24.9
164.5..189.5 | 25.4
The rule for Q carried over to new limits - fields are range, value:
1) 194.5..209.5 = 25.8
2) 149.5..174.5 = 25.7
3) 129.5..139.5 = 25.3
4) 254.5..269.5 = 23.6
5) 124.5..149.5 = 26.3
